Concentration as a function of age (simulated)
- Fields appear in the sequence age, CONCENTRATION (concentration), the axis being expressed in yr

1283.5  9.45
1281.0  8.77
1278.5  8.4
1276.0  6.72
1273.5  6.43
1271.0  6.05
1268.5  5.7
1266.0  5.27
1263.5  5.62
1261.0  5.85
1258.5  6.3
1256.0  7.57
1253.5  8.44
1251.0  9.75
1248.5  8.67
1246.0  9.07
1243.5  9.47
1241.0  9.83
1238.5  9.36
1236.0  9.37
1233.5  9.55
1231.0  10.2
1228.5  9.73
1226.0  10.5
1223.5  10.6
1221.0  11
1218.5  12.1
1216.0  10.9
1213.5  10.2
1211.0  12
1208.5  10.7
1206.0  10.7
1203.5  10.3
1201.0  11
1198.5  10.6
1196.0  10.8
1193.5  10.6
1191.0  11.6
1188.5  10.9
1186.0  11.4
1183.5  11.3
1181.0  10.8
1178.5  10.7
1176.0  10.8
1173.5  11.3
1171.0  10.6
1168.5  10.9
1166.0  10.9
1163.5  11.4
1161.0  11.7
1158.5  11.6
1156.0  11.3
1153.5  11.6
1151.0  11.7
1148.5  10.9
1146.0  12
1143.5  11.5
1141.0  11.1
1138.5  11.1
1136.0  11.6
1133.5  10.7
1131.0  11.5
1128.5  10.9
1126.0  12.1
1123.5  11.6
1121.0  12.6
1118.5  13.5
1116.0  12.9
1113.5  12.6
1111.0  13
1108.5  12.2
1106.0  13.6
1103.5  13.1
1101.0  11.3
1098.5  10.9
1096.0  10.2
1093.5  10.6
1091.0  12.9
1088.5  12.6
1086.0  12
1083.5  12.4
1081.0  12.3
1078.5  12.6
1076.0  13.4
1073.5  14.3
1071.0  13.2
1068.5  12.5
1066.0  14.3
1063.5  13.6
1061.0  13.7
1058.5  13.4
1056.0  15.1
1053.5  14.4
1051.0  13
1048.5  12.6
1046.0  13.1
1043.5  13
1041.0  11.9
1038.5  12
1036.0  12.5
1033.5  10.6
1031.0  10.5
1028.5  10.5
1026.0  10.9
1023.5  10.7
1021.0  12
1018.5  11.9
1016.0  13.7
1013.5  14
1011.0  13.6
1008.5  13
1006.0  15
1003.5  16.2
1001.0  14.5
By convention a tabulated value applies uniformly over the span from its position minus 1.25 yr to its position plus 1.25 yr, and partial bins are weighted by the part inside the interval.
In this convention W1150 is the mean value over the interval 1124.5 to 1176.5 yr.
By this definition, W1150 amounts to 11.3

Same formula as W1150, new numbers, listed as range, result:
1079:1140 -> 12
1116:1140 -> 11.8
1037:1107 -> 12.8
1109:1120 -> 12.9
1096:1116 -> 12.3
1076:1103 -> 11.9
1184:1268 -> 9.67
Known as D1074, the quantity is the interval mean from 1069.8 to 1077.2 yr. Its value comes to 13.6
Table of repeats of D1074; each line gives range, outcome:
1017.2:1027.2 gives 11.4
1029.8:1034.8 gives 10.6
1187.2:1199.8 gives 10.9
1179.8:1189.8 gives 11.1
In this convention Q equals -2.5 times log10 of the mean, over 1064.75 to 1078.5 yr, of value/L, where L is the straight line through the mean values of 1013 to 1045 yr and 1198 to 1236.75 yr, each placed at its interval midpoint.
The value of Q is -0.17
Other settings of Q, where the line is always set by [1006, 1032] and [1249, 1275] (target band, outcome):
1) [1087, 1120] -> -0.19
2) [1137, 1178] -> -0.23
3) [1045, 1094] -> -0.18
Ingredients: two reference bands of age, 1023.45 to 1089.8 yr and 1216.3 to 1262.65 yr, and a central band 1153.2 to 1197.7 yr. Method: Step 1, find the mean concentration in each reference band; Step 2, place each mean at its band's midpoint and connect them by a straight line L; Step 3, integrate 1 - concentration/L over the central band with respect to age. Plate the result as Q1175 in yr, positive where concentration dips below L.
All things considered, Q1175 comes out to -2.7 yr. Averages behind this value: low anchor 12.7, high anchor 9.3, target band 11.1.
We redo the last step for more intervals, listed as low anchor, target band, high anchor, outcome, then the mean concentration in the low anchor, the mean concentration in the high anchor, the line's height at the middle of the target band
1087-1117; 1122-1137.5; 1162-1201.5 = 0.4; 12.2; 11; 11.7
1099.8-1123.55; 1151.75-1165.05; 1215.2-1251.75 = 0.2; 12.7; 10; 11.7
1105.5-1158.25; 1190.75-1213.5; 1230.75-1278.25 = -3.1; 11.9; 7.82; 9.55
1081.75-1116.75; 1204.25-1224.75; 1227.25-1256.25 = -2.4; 12.2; 9.31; 9.85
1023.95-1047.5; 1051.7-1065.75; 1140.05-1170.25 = -2.9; 11.6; 11.4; 11.6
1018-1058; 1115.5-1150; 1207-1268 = -2.9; 12.2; 9.21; 10.8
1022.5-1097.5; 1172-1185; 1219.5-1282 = -1.4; 12.5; 8.34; 9.91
